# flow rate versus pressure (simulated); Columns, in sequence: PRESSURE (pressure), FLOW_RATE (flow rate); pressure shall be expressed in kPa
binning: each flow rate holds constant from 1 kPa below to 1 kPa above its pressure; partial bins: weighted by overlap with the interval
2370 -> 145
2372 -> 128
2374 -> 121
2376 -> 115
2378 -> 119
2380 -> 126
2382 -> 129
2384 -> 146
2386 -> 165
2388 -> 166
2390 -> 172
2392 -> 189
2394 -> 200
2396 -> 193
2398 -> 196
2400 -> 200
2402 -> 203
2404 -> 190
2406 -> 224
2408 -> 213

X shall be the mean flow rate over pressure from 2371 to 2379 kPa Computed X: 121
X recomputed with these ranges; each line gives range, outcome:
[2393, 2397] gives 196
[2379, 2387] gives 142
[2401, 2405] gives 196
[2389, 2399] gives 190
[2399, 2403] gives 202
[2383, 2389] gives 159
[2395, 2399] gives 194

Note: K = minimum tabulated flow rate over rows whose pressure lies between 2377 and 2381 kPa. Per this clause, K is 119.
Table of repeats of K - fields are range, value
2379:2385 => 126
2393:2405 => 190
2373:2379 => 115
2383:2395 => 146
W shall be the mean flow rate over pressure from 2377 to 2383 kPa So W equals 125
